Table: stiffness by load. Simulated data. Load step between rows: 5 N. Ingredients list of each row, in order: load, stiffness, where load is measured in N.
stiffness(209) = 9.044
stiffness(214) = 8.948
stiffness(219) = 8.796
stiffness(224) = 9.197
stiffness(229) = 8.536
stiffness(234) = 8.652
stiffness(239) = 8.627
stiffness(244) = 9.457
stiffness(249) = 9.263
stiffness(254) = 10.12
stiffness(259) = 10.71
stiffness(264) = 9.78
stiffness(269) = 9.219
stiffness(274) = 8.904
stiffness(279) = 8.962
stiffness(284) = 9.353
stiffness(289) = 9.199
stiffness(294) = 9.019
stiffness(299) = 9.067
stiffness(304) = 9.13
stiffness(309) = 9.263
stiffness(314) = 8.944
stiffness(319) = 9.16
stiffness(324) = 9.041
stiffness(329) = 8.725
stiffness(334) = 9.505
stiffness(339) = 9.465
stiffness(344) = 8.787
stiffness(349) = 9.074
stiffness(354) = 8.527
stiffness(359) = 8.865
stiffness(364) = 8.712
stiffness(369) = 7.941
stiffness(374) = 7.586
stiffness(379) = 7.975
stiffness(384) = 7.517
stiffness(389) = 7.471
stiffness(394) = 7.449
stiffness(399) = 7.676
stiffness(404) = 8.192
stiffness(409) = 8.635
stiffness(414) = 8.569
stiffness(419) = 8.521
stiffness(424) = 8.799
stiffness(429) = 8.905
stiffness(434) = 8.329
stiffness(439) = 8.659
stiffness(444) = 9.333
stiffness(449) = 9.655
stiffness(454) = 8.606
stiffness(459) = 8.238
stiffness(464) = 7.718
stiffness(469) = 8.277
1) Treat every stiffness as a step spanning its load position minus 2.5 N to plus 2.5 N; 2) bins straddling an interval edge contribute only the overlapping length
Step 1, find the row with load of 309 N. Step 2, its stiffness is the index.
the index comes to 9.263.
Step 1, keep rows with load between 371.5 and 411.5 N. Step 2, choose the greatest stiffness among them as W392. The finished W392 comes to 8.635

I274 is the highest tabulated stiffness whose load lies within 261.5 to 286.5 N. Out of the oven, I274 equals 9.78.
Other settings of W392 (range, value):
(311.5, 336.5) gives 9.505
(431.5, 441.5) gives 8.659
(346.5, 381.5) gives 9.074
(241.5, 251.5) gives 9.457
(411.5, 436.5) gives 8.905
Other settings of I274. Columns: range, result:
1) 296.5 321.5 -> 9.263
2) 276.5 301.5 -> 9.353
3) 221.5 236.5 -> 9.197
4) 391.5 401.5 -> 7.676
